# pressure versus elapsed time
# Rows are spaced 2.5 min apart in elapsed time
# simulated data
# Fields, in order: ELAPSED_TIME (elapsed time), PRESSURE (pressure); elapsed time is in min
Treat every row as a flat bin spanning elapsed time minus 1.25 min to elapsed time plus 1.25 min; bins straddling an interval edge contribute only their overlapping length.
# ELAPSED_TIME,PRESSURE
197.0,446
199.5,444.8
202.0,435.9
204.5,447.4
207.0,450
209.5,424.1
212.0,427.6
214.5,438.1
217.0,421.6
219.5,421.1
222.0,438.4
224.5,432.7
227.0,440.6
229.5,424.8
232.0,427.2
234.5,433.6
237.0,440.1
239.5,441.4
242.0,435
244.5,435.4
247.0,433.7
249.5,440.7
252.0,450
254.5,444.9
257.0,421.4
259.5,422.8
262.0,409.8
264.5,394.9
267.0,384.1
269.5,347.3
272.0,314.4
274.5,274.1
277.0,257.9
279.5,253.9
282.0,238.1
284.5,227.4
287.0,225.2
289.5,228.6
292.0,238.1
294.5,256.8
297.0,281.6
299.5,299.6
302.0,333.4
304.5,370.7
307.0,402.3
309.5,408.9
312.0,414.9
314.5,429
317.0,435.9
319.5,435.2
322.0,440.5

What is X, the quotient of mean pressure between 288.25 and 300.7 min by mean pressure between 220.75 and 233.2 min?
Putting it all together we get 0.60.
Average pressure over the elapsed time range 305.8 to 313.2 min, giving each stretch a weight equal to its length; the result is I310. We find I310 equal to 409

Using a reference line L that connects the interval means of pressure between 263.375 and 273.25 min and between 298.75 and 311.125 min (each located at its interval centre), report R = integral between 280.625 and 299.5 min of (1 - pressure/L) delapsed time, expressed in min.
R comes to 6.1 min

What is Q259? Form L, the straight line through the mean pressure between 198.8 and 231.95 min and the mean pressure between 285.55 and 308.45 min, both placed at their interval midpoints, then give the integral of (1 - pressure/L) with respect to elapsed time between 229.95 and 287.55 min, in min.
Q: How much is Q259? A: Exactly -1.9 min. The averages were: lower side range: 434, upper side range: 293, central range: 374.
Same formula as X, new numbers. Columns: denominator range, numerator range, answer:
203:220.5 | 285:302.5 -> 0.60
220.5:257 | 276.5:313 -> 0.68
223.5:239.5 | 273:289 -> 0.57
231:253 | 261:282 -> 0.74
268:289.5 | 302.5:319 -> 1.53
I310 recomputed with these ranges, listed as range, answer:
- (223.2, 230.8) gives 433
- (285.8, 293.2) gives 231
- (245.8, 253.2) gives 441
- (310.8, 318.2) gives 427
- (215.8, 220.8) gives 422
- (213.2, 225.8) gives 430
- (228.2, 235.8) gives 429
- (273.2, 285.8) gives 250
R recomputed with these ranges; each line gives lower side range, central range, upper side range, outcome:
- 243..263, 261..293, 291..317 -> 8.5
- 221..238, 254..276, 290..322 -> 1.3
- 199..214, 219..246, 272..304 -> -3.7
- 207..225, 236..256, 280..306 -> -3.9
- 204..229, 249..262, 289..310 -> -1.9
